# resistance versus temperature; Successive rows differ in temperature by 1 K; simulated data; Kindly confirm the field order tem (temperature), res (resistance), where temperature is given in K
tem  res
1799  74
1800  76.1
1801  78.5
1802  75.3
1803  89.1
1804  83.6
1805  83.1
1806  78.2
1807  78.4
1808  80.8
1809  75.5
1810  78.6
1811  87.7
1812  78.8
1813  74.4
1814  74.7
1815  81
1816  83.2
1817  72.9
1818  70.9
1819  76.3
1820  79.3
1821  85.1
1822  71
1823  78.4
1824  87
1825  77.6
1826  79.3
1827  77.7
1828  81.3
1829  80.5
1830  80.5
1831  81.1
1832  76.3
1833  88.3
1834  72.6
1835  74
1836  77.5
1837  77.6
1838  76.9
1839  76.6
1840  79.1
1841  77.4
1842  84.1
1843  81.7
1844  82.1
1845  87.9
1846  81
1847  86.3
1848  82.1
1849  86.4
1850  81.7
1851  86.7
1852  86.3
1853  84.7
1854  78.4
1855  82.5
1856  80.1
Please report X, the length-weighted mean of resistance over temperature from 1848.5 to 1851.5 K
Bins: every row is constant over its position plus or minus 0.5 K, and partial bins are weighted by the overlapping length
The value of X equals 84.9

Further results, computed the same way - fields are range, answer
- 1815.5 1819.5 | 75.8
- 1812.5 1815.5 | 76.7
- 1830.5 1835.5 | 78.5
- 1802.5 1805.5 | 85.3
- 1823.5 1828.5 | 80.6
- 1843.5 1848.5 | 83.9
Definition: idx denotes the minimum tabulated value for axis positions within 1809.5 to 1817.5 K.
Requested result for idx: 72.9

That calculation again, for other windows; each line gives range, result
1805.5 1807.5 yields 78.2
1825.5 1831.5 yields 77.7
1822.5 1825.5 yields 77.6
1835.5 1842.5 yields 76.6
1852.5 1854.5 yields 78.4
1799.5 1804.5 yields 75.3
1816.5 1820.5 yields 70.9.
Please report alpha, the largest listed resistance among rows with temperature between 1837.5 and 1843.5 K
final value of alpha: 84.1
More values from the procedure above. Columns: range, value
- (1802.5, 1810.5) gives 89.1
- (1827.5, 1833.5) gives 88.3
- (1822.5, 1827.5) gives 87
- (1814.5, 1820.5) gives 83.2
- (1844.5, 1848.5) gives 87.9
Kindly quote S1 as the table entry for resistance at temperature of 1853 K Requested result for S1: 84.7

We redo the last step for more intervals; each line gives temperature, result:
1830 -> 80.5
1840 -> 79.1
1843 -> 81.7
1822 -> 71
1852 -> 86.3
